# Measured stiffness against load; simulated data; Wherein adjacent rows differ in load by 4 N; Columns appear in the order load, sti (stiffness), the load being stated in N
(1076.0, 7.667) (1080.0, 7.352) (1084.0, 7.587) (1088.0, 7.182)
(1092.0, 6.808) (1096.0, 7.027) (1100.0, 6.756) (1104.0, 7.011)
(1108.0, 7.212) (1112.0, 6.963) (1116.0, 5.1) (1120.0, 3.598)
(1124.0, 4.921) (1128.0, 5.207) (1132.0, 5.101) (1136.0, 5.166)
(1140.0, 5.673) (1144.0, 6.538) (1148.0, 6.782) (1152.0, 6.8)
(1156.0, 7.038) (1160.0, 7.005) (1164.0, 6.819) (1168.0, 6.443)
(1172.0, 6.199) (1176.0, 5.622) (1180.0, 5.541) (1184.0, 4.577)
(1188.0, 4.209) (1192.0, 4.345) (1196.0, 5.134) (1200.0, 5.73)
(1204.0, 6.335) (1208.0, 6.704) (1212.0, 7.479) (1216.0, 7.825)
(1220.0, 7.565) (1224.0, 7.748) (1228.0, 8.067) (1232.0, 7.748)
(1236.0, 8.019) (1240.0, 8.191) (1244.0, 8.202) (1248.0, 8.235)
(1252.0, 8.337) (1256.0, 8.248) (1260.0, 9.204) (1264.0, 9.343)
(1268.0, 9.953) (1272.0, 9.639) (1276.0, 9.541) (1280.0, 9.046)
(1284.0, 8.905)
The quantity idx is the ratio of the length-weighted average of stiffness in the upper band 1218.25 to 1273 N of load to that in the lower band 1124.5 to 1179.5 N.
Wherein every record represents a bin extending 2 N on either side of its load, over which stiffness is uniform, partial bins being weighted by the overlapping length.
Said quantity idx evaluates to 1.38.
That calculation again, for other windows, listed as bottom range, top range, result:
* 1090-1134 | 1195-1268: 1.30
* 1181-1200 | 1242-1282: 1.89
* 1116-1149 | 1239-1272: 1.65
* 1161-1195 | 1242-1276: 1.62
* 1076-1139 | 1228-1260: 1.31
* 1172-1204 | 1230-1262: 1.60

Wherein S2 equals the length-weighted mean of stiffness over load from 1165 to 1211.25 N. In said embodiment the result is 5.61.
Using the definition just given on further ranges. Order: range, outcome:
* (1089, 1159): 6.13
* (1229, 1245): 8.03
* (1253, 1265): 8.85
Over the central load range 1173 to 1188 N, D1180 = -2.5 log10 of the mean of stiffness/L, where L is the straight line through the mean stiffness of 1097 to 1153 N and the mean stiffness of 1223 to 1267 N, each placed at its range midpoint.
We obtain 0.334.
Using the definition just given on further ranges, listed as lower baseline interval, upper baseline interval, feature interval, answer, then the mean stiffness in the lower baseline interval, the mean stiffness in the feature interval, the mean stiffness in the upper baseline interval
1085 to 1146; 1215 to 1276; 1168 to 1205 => 0.35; 6.04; 5.33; 8.47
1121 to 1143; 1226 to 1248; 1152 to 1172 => -0.13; 5.2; 6.76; 8.06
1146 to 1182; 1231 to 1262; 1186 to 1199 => 0.46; 6.47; 4.65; 8.29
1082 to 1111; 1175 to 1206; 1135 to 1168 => -0.10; 7.08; 6.52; 5.17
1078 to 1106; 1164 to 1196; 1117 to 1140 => 0.29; 7.1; 4.89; 5.36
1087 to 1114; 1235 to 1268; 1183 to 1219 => 0.34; 6.99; 5.9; 8.58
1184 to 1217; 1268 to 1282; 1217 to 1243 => -0.09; 5.83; 7.9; 9.49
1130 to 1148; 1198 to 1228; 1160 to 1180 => 0.01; 5.75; 6.27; 7.12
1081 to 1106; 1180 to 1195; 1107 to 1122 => 0.17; 7.07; 5.62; 4.58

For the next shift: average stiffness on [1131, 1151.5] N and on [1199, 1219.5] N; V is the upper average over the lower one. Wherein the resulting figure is 1.16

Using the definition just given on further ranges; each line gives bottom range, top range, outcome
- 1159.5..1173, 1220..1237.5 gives 1.19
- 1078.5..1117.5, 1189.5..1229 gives 0.96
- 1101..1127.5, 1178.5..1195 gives 0.80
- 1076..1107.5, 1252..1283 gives 1.29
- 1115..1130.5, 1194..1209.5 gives 1.27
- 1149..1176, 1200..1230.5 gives 1.10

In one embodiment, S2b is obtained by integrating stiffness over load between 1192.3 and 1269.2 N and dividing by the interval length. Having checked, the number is 7.69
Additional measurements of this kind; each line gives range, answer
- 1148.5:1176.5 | 6.62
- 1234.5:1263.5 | 8.41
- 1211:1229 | 7.73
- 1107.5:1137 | 5.33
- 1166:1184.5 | 5.77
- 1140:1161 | 6.71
